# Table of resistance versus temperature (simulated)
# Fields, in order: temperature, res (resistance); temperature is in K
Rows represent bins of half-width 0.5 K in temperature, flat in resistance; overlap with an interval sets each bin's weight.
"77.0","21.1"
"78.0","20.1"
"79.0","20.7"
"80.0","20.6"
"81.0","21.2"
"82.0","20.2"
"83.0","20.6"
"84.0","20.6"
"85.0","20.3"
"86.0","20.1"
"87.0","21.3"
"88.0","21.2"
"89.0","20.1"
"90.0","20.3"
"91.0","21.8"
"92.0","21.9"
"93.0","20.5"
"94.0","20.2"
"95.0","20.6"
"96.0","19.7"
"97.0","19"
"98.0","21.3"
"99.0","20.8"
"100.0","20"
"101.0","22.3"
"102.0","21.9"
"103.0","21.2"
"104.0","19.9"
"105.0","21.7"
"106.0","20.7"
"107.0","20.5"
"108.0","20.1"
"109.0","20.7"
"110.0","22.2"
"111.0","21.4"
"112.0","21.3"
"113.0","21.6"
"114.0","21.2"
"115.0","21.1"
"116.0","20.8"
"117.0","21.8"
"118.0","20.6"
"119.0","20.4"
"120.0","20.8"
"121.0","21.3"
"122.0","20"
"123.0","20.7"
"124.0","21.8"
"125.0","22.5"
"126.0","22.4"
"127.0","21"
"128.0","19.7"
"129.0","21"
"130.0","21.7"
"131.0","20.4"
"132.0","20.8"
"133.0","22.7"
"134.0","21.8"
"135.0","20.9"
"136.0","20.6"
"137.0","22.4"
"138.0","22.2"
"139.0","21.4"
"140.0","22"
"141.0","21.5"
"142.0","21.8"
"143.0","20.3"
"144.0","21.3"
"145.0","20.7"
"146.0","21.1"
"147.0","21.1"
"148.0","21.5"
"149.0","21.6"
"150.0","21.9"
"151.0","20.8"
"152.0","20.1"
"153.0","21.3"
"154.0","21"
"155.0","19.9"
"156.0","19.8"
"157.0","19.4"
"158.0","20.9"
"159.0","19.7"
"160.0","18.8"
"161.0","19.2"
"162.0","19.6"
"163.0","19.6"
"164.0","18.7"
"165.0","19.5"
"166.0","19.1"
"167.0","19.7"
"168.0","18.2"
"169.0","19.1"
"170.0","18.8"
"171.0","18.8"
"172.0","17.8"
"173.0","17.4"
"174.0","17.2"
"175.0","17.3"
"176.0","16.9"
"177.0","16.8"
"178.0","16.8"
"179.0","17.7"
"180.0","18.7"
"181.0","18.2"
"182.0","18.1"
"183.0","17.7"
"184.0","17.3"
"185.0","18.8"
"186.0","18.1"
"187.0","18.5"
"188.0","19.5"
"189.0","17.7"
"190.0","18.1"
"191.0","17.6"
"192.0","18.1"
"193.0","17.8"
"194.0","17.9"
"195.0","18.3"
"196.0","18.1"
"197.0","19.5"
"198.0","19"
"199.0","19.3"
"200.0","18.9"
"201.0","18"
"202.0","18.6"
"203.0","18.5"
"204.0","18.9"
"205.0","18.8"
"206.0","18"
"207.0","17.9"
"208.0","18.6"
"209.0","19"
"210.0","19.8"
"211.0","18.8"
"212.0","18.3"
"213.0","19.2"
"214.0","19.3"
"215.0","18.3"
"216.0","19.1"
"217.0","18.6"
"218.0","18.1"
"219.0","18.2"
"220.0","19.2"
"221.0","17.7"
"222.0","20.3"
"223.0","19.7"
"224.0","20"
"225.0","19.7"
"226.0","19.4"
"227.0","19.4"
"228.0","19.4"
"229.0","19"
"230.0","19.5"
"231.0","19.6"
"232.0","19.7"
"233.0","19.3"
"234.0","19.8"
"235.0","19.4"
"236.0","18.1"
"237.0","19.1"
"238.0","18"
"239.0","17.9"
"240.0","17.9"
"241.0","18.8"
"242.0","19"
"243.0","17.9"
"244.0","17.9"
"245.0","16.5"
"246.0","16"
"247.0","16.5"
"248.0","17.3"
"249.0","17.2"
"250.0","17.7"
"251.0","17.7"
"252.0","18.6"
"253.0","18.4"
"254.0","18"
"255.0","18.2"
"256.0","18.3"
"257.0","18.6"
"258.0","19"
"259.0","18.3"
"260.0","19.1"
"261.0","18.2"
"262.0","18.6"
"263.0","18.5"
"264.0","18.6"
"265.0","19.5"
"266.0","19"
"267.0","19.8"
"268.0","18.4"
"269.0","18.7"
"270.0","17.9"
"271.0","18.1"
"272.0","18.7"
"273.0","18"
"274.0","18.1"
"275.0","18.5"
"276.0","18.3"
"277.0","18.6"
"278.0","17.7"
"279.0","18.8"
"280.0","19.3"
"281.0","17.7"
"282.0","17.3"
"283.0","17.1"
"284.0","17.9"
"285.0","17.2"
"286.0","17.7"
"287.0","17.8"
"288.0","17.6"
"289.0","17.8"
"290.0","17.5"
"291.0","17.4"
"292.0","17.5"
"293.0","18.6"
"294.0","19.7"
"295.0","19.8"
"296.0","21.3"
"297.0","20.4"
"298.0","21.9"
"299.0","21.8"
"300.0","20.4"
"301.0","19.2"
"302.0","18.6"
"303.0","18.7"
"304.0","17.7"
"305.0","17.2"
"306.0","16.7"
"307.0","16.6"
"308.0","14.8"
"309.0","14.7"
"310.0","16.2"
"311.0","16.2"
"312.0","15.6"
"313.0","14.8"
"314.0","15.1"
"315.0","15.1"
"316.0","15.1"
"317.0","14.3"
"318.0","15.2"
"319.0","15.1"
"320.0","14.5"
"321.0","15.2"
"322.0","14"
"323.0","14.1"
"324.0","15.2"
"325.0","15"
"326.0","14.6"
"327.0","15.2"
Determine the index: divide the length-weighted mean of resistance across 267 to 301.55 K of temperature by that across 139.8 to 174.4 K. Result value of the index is 0.93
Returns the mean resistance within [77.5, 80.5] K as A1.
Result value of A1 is 20.5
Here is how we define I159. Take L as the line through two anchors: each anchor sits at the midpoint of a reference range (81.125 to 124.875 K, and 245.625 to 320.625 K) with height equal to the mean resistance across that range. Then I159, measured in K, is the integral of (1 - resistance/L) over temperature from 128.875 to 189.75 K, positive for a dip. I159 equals 0.7 K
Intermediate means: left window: 20.9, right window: 17.8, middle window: 19.7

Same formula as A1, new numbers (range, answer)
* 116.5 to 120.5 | 20.9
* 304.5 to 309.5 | 16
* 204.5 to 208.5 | 18.3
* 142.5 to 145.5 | 20.8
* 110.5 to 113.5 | 21.4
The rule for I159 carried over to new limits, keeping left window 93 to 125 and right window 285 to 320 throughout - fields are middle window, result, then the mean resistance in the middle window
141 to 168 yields -0.3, 20.3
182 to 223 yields 1.4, 18.5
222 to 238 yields -0.6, 19.4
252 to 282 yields -0.7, 18.5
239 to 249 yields 0.5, 17.5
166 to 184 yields 1.6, 18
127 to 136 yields -0.3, 21.1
